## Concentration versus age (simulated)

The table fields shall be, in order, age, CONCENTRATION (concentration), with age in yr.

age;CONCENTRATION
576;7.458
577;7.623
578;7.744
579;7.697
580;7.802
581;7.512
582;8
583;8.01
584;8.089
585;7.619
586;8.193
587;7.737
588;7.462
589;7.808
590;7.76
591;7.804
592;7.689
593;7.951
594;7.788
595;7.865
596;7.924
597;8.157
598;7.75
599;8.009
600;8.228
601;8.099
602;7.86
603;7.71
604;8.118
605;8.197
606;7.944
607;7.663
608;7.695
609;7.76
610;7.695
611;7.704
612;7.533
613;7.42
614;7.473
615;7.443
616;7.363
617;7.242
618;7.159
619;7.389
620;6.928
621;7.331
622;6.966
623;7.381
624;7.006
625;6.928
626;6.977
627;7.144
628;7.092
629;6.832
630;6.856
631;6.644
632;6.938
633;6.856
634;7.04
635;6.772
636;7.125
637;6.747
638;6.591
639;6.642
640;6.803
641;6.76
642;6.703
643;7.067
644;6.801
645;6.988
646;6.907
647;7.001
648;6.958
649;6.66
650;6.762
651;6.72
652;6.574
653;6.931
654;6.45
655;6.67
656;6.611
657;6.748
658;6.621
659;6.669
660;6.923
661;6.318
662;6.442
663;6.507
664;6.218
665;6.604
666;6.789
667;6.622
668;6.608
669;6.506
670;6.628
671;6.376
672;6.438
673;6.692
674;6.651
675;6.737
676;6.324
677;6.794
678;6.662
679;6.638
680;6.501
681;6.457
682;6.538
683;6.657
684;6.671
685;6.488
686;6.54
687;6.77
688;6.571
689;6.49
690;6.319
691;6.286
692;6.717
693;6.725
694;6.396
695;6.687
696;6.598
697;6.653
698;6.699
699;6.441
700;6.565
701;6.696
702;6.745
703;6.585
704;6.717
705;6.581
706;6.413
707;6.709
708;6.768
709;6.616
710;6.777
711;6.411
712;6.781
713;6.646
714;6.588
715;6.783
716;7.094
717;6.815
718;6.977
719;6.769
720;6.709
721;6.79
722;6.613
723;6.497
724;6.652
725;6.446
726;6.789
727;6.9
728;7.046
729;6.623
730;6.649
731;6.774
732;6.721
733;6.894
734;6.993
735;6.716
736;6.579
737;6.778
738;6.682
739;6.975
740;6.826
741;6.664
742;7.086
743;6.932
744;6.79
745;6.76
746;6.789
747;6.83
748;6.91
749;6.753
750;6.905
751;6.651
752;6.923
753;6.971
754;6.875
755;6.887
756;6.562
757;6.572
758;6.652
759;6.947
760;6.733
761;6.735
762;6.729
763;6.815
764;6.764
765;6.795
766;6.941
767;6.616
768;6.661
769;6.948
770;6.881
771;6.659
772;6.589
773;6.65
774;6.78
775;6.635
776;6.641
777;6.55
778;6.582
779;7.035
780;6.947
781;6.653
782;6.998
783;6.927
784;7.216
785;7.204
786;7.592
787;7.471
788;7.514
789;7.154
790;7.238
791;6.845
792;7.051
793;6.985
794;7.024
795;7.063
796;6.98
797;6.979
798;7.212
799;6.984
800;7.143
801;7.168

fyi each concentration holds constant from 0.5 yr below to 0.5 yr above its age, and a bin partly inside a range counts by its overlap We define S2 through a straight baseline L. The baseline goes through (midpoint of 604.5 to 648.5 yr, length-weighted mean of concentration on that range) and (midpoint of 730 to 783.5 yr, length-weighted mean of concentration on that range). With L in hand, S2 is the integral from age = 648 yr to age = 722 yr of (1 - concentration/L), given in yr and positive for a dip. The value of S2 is 3.8 yr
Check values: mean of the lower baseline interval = 7.15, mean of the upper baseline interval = 6.78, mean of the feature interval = 6.63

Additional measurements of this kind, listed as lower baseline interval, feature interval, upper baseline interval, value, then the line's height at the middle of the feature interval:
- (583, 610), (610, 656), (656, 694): 1.8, 7.27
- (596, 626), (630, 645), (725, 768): 1.2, 7.43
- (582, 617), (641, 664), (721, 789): 2.3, 7.47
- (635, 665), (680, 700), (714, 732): 0.5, 6.74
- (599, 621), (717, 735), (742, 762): 0.5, 6.96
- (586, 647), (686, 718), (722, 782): 1.6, 6.99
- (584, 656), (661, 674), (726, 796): 1.1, 7.16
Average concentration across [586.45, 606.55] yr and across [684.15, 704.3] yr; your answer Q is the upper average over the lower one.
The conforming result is 0.8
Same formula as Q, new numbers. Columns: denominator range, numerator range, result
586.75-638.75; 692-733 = 0.90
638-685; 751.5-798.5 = 1.04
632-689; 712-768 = 1.02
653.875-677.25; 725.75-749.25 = 1.04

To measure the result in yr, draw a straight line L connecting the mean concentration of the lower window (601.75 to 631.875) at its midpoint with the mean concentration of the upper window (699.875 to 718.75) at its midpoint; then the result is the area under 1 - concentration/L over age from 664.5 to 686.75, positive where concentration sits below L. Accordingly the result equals 1.1 yr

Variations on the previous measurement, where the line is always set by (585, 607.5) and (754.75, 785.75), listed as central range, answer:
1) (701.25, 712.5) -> 0.9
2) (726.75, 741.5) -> 0.5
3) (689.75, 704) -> 1.3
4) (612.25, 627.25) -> 1.0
